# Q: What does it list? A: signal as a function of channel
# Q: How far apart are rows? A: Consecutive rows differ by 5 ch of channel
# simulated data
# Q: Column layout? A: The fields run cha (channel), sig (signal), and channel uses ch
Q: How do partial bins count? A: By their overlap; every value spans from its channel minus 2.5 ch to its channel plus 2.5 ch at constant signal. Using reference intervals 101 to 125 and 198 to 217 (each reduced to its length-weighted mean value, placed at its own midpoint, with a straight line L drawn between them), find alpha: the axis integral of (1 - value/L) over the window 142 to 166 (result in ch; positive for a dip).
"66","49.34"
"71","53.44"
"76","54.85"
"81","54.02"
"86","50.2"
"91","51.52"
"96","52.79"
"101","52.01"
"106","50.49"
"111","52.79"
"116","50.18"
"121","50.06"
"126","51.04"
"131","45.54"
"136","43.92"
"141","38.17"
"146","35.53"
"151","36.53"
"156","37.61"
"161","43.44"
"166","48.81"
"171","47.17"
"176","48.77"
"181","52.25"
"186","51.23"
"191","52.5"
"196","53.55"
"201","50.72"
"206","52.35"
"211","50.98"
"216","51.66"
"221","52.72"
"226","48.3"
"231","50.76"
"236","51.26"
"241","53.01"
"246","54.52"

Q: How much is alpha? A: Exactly 5.5 ch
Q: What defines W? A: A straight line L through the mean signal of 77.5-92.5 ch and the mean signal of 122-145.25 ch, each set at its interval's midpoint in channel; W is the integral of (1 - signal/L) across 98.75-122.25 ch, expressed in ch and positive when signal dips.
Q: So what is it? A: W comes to -1.5 ch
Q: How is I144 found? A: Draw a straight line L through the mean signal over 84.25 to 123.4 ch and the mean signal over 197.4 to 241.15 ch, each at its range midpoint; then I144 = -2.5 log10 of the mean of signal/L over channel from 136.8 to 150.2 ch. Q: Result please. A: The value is 0.33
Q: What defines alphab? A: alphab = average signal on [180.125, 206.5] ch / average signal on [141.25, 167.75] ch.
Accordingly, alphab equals 1.3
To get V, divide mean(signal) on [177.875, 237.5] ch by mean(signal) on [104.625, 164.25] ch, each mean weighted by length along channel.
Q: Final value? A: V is 1.2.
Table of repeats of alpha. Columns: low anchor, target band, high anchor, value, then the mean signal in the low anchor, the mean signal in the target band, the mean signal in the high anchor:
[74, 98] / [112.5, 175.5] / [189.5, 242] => 9.5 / 52.6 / 44.3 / 51.6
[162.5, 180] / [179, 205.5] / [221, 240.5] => -1.6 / 48.3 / 52.1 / 50.7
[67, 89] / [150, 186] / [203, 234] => 4.2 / 52.8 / 45.7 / 51.1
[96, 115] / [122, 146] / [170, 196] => 3.5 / 51.8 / 44.1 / 50.9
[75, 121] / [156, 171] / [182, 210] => 2.0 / 51.9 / 44.9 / 52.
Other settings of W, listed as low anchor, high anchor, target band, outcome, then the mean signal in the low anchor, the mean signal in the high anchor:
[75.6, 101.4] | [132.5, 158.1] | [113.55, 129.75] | -2.1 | 52.4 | 38.6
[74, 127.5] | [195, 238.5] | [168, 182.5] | 0.6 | 51.8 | 51.3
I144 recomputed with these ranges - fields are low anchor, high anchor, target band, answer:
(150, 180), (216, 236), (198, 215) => -0.057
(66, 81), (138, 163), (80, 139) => -0.090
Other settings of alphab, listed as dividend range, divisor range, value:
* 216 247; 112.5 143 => 1.10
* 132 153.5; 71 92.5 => 0.74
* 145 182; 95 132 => 0.86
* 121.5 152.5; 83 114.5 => 0.82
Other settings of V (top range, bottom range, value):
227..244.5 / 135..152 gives 1.35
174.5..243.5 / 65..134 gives 1.00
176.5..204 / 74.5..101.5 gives 0.99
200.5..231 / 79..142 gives 1.03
